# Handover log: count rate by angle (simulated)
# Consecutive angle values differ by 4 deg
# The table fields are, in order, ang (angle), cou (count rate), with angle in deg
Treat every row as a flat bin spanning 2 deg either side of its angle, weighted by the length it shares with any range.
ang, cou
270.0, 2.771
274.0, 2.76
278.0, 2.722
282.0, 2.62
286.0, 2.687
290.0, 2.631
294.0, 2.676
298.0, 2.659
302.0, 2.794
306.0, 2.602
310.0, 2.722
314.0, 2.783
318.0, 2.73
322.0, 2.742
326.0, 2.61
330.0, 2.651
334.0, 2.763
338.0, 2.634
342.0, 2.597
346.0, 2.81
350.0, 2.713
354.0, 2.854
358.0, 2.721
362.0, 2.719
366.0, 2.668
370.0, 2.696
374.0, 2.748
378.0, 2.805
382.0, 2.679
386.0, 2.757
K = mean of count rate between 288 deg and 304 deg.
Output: 2.69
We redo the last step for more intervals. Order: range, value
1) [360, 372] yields 2.69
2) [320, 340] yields 2.68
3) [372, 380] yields 2.78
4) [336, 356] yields 2.72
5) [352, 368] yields 2.74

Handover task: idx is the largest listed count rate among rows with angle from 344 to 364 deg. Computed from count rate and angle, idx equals 2.854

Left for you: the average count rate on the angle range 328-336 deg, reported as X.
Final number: 2.71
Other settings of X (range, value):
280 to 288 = 2.65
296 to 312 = 2.69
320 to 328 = 2.68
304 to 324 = 2.72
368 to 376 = 2.72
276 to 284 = 2.67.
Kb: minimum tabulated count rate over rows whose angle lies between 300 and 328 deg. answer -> 2.602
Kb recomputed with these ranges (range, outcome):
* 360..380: 2.668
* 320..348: 2.597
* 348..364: 2.713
